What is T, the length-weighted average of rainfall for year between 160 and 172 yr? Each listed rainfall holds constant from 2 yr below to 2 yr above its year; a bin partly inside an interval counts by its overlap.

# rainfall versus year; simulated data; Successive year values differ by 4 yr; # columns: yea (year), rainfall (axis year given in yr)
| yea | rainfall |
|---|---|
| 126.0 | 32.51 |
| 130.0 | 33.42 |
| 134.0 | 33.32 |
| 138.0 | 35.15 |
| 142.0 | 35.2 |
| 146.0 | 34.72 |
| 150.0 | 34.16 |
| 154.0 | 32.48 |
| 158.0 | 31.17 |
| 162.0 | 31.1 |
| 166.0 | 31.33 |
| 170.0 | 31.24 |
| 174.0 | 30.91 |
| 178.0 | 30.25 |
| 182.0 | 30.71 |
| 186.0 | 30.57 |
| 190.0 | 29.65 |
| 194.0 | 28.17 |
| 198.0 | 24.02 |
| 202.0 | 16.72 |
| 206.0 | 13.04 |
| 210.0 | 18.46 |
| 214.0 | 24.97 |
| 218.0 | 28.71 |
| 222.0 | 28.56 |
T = 31.2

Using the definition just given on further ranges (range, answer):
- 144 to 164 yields 32.7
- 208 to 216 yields 21.7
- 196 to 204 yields 20.4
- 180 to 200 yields 28.6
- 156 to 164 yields 31.1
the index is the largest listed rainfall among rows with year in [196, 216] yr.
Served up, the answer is 24.97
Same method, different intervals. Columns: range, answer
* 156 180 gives 31.33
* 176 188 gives 30.71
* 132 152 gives 35.2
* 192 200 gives 28.17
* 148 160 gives 34.16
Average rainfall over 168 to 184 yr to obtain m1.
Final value 30.8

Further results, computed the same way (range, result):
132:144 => 34.6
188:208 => 22.3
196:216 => 19.4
